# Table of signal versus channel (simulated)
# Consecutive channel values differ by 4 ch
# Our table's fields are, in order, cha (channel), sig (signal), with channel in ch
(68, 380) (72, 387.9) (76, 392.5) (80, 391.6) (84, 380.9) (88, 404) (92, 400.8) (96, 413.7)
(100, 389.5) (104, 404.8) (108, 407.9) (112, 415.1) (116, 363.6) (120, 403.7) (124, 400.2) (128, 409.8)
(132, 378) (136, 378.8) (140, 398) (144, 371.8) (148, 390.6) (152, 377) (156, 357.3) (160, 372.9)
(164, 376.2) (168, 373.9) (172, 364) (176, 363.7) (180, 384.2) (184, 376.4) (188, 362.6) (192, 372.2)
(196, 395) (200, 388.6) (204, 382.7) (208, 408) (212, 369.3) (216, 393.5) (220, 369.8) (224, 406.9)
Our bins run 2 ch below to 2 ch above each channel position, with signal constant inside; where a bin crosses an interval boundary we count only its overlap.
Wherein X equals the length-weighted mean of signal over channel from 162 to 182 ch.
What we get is 372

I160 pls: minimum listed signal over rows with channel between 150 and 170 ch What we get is 357.3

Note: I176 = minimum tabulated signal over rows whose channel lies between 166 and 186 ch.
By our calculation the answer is 363.7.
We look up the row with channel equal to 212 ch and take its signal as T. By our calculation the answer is 369.3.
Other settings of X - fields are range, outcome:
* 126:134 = 394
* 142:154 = 380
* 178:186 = 380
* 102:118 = 398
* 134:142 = 388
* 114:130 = 394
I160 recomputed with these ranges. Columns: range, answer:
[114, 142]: 363.6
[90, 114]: 389.5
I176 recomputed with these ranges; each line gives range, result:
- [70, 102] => 380.9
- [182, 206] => 362.6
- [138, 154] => 371.8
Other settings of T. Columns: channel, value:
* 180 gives 384.2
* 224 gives 406.9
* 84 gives 380.9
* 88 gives 404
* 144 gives 371.8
